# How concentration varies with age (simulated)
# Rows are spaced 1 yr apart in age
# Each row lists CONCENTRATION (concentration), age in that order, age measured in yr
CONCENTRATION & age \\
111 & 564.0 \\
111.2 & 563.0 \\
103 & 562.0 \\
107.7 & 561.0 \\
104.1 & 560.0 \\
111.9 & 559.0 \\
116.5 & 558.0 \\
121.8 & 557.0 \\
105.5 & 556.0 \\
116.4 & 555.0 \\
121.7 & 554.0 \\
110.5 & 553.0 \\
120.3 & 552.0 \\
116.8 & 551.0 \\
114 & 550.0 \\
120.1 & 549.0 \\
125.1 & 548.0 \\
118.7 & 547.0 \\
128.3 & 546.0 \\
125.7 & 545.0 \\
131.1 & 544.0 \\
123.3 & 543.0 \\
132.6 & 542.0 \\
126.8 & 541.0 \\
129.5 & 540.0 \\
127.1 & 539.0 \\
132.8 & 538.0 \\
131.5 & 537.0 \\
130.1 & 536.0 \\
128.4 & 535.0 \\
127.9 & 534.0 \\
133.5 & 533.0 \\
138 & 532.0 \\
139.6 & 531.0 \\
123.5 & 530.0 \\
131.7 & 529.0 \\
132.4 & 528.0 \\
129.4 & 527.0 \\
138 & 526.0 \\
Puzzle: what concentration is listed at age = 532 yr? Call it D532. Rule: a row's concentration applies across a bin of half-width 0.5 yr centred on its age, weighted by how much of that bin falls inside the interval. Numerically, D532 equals 138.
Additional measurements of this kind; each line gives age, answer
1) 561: 107.7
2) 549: 120.1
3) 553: 110.5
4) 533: 133.5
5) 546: 128.3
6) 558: 116.5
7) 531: 139.6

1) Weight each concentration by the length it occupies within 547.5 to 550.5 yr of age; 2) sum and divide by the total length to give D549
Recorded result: 120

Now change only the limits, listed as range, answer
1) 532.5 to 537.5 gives 130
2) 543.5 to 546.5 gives 128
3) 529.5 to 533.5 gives 134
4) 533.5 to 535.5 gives 128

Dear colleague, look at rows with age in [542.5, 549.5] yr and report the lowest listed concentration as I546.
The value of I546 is 118.7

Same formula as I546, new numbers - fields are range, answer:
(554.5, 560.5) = 104.1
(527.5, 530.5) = 123.5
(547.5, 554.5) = 110.5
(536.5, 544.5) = 123.3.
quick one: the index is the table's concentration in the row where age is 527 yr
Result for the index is 129.4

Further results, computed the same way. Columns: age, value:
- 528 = 132.4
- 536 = 130.1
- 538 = 132.8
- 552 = 120.3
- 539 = 127.1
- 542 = 132.6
